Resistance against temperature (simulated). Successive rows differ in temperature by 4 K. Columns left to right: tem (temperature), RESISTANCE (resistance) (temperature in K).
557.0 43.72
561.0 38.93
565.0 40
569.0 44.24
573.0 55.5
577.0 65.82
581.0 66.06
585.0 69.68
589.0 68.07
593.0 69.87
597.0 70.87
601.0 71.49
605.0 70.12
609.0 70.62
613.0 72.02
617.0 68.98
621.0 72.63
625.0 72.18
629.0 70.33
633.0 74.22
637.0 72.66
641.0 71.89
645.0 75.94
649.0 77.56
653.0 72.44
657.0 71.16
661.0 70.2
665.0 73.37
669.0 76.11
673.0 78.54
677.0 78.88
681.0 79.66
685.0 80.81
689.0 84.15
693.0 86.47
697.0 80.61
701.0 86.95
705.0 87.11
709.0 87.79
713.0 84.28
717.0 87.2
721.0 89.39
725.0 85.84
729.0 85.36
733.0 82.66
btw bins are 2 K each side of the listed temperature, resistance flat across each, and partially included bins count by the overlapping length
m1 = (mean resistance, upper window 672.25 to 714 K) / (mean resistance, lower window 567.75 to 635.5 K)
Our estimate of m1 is 1.2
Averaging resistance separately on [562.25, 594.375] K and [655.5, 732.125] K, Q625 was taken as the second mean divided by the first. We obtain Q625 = 1.38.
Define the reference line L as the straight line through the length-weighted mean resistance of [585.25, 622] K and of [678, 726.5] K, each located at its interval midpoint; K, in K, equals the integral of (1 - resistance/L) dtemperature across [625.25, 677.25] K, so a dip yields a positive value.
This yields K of 2.36 K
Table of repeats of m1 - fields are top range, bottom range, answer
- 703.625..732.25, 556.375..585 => 1.66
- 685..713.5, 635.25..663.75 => 1.16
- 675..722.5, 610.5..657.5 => 1.16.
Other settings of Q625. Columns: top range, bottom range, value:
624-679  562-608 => 1.18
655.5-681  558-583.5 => 1.45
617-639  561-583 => 1.36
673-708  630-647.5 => 1.13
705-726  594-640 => 1.22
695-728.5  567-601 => 1.34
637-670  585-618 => 1.05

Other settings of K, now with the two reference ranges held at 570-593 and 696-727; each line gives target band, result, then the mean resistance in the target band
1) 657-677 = 1.1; 74.6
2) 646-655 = 0.1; 75.1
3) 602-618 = -0.3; 70.6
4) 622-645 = 0.2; 72.6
